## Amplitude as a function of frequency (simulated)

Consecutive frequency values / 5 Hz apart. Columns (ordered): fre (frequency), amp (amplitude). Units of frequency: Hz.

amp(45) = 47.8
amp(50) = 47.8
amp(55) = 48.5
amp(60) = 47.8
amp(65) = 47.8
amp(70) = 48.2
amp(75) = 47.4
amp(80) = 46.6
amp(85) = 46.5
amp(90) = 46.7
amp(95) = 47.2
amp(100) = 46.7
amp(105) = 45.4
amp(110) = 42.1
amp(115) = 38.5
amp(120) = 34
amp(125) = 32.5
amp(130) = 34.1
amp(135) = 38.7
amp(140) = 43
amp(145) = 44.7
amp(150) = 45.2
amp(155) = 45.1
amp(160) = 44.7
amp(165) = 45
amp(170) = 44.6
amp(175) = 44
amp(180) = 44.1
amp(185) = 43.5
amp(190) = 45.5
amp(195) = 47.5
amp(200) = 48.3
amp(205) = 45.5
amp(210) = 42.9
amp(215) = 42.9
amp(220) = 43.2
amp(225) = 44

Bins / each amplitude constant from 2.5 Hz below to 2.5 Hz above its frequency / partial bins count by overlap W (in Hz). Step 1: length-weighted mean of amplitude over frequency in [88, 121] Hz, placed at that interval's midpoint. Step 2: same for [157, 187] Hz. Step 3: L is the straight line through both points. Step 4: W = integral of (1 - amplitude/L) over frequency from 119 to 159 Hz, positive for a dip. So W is 3.5 Hz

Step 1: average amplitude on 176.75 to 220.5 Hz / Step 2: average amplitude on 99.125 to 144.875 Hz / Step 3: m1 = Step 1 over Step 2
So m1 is 1.14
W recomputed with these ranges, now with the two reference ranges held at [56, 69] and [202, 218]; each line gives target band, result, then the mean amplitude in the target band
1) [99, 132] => 5.49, 38.8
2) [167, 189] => 0.29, 44.2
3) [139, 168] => 0.47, 44.7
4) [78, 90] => 0.19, 46.6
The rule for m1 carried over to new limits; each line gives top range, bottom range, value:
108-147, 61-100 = 0.81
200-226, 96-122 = 1.06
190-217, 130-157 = 1.07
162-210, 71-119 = 1.01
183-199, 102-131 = 1.20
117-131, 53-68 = 0.70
